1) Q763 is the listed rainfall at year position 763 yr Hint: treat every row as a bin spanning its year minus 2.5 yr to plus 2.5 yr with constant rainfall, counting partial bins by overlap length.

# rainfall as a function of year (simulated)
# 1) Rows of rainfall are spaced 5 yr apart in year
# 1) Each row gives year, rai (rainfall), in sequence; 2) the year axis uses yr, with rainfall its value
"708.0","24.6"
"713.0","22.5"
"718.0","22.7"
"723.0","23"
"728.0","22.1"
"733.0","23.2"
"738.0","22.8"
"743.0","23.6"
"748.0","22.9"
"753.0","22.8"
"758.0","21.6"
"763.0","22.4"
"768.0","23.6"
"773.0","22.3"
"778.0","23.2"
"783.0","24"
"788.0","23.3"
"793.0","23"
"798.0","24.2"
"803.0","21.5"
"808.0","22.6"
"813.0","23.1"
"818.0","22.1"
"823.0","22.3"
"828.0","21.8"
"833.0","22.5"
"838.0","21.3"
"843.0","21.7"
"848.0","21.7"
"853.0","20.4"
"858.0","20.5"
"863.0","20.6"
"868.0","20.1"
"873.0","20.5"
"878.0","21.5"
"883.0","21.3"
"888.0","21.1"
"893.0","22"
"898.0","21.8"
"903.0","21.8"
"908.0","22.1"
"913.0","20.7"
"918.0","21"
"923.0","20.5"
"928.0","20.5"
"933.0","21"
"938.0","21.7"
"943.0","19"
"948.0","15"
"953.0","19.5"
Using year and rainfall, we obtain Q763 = 22.4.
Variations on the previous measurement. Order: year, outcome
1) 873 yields 20.5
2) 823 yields 22.3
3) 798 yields 24.2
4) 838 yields 21.3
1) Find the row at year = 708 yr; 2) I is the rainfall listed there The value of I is 24.6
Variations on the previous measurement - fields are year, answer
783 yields 24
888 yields 21.1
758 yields 21.6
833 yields 22.5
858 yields 20.5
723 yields 23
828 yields 21.8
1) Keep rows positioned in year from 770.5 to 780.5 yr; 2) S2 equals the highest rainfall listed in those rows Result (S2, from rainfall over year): 23.2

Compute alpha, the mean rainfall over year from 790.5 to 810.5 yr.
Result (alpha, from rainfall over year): 22.8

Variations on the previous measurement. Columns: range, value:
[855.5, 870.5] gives 20.4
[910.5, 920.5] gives 20.9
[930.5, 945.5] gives 20.6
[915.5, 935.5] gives 20.8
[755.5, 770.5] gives 22.5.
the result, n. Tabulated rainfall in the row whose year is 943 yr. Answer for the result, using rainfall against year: 19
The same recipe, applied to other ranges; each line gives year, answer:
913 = 20.7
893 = 22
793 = 23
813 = 23.1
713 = 22.5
